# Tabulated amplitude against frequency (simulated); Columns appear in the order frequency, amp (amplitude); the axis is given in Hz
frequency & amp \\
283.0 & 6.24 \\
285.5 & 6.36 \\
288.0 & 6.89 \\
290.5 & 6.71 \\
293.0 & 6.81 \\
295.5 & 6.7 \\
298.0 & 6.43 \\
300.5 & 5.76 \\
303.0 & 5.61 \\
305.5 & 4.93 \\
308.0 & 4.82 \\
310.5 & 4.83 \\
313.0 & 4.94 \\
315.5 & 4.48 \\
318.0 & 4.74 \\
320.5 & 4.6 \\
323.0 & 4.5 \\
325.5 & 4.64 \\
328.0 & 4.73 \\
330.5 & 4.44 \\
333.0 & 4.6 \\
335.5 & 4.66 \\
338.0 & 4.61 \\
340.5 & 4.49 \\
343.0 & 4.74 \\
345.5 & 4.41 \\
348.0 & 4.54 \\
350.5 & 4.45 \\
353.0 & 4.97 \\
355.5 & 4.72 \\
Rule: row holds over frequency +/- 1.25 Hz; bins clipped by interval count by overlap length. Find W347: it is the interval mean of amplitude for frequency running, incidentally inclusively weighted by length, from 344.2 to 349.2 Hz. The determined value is 4.48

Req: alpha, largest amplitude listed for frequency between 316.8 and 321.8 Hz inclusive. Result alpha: 4.74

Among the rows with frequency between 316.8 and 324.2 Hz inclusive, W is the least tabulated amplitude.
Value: 4.5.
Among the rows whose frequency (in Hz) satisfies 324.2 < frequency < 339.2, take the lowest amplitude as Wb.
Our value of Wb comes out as 4.44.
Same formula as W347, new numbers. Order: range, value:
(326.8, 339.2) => 4.61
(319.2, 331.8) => 4.58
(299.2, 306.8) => 5.44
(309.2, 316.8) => 4.75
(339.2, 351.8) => 4.53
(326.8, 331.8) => 4.58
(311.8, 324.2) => 4.65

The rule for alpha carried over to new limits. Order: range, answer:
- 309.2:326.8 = 4.94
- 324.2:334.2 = 4.73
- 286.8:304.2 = 6.89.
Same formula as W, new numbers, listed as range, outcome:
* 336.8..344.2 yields 4.49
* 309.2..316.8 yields 4.48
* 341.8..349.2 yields 4.41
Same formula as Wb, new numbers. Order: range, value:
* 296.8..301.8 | 5.76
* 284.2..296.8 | 6.36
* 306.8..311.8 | 4.82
